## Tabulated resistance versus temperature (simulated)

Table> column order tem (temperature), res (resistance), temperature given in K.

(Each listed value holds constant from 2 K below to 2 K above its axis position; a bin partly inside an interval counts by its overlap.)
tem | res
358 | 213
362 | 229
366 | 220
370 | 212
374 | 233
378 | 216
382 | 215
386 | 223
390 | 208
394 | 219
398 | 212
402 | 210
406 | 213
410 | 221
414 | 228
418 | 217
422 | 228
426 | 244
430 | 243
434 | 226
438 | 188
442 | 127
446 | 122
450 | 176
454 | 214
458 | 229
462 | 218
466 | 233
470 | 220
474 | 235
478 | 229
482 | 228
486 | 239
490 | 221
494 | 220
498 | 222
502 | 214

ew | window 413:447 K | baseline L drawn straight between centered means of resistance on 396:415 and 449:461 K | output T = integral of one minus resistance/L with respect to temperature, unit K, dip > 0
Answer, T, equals 1.4 K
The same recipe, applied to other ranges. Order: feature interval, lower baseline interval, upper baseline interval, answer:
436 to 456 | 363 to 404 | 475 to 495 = 5.23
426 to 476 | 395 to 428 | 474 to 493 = 4.79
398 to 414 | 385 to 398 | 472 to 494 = 0.12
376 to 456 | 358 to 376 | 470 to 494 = 6.20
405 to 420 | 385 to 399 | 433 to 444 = -1.68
